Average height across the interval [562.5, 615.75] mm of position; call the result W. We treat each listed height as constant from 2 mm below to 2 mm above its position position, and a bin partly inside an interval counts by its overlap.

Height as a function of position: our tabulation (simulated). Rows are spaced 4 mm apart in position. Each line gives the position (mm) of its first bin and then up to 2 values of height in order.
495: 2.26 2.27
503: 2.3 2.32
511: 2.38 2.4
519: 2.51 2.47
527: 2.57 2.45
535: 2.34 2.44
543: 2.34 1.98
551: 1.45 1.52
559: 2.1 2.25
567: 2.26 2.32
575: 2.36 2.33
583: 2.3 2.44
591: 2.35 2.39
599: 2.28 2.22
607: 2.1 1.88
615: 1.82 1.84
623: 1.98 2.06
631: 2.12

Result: 2.25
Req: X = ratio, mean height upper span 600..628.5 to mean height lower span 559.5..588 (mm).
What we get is 0.86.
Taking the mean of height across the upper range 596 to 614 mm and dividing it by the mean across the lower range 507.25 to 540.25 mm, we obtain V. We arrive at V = 0.87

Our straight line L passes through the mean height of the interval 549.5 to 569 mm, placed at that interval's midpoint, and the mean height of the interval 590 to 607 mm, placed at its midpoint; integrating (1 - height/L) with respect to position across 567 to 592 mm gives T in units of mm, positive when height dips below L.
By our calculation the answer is -2.8 mm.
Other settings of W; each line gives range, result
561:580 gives 2.3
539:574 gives 2.06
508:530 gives 2.46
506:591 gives 2.26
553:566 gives 1.98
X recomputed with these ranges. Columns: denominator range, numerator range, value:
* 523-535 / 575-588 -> 0.95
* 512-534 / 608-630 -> 0.78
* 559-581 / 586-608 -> 1.01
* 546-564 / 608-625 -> 1.03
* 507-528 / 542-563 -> 0.77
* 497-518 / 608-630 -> 0.83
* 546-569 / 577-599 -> 1.22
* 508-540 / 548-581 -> 0.85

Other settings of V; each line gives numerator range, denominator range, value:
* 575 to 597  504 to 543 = 0.97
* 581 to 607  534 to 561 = 1.15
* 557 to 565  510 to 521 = 0.89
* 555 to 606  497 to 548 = 0.95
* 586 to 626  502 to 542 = 0.88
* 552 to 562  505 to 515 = 0.77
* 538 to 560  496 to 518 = 0.83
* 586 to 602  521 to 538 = 0.96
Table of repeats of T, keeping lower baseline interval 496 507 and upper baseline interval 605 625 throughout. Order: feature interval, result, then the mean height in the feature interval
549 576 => 0.8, 2.03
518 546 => -3.0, 2.43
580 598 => -3.2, 2.36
